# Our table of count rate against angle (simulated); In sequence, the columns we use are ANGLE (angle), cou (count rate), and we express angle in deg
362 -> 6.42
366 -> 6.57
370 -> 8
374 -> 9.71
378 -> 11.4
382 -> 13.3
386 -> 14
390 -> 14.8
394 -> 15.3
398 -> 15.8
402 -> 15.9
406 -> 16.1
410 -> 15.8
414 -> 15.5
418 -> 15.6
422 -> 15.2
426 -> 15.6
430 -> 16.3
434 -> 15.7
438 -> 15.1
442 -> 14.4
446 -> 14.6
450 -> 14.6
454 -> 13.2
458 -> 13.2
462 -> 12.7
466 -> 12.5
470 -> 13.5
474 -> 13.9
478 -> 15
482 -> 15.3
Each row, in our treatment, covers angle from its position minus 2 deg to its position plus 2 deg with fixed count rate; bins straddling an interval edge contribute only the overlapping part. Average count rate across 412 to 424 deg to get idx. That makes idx 15.4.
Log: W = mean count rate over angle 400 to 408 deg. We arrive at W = 16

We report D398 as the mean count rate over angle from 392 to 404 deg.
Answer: 15.7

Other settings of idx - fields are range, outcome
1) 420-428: 15.4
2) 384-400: 15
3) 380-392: 14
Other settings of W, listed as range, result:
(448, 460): 13.7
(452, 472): 13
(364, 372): 7.29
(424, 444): 15.4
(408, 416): 15.7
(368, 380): 9.7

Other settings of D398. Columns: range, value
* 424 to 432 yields 15.9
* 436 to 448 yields 14.7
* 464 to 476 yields 13.3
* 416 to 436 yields 15.7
